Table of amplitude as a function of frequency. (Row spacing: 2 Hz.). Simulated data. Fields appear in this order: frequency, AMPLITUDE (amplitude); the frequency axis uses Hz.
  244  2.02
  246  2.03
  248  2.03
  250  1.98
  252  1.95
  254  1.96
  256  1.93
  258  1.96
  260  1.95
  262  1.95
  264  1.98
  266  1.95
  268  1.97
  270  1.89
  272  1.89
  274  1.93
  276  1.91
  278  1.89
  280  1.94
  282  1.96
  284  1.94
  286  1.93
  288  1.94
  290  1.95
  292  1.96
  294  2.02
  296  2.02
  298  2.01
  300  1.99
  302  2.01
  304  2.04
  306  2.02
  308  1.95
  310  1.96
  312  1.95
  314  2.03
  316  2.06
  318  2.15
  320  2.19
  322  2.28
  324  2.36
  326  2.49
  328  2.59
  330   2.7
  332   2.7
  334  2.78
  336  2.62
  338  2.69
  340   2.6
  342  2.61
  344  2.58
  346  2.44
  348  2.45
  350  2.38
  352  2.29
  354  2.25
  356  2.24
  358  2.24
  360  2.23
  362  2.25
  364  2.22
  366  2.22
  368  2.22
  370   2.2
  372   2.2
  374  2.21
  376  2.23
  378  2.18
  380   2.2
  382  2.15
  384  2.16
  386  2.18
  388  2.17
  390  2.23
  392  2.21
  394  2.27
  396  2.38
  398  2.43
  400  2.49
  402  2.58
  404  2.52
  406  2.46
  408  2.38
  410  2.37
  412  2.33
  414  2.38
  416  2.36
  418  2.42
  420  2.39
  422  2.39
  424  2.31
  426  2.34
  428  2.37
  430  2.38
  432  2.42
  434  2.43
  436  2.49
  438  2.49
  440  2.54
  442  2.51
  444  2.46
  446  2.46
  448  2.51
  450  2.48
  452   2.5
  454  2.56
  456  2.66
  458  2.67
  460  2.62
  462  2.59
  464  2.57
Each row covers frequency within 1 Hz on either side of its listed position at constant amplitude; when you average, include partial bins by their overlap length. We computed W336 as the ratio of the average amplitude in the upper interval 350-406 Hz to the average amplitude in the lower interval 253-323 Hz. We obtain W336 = 1.1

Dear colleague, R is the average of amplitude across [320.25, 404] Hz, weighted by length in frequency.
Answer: 2.36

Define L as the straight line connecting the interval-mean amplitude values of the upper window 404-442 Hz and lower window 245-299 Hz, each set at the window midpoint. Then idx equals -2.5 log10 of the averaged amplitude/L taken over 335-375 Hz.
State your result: -0.07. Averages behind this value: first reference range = 1.96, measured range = 2.36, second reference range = 2.41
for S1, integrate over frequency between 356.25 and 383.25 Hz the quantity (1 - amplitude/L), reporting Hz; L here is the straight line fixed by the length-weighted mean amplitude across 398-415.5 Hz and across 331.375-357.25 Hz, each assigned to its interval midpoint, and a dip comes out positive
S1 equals 2.9 Hz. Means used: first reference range 2.5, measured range 2.21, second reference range 2.44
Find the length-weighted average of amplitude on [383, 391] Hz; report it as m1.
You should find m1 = 2.19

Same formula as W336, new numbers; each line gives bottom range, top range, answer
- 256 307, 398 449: 1.24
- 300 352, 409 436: 1.02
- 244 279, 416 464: 1.27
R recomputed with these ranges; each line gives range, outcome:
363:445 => 2.34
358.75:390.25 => 2.2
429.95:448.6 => 2.47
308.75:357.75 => 2.39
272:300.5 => 1.95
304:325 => 2.09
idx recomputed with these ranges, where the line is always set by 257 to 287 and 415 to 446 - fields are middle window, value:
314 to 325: -0.06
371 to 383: 0.03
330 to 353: -0.19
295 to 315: 0.02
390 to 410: -0.03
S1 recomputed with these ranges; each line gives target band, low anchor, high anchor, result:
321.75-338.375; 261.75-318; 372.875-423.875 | -3.9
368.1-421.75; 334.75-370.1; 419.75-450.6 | 2.2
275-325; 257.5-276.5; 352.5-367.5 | 0.7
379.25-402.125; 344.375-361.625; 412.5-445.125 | 0.9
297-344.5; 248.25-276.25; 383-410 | -4.0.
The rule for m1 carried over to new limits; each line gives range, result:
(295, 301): 2.01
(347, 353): 2.37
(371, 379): 2.21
